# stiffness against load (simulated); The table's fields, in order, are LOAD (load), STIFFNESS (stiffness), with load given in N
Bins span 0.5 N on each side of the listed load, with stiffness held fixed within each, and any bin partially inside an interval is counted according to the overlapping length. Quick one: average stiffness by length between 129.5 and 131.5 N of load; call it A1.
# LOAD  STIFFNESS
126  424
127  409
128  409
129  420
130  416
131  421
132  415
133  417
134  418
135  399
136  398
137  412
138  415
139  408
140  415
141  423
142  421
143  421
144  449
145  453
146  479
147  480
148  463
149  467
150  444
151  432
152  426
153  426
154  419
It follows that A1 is 418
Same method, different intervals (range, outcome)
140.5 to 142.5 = 422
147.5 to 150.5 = 458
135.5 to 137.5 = 405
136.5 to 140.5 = 412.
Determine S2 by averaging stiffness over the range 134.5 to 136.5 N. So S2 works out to 398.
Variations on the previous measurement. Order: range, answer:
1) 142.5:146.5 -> 450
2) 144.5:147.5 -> 471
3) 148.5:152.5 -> 442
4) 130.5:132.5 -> 418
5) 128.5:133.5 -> 418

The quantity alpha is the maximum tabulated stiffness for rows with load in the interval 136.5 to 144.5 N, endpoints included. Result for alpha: 449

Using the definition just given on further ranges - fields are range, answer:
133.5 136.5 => 418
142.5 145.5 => 453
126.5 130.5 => 420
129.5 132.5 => 421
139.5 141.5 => 423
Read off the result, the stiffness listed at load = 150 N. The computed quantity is 444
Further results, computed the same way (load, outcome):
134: 418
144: 449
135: 399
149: 467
